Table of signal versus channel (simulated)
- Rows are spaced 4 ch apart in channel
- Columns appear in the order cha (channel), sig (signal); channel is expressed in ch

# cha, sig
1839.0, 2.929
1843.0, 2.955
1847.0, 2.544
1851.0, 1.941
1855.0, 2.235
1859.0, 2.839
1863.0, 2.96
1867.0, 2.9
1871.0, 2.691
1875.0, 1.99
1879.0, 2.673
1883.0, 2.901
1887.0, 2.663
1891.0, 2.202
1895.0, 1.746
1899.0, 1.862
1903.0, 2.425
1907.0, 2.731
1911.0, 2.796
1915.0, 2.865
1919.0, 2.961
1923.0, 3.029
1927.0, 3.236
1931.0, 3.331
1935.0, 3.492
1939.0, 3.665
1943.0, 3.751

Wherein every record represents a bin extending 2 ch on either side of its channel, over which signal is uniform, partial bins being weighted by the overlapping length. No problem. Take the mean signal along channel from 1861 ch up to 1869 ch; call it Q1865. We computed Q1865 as 2.93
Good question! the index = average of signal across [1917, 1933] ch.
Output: 3.14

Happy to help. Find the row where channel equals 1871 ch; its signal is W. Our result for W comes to 2.691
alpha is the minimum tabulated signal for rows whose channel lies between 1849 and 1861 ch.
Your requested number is 1.941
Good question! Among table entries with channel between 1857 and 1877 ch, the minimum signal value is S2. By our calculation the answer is 1.99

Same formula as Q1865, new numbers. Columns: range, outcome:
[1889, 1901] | 1.94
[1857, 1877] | 2.68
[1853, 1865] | 2.68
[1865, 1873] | 2.8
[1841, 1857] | 2.42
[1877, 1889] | 2.75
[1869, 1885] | 2.56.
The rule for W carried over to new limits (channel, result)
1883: 2.901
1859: 2.839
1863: 2.96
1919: 2.961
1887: 2.663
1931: 3.331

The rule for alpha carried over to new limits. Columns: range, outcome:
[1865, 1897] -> 1.746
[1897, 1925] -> 1.862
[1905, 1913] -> 2.731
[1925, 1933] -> 3.236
